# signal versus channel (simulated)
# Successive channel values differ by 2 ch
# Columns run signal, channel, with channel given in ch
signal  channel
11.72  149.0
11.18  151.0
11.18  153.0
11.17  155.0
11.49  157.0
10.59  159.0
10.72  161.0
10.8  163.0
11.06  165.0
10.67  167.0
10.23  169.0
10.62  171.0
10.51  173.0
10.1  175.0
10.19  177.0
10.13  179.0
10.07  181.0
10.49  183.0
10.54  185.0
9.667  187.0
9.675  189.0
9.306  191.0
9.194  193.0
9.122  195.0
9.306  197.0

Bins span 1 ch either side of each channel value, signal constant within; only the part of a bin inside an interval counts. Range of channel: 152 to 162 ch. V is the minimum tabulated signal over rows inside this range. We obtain 10.59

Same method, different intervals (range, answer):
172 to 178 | 10.1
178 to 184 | 10.07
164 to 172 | 10.23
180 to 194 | 9.194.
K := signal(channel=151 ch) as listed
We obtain 11.18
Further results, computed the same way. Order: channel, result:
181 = 10.07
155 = 11.17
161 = 10.72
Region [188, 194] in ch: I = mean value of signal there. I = 9.39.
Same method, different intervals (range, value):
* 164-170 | 10.7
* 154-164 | 11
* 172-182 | 10.2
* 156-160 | 11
